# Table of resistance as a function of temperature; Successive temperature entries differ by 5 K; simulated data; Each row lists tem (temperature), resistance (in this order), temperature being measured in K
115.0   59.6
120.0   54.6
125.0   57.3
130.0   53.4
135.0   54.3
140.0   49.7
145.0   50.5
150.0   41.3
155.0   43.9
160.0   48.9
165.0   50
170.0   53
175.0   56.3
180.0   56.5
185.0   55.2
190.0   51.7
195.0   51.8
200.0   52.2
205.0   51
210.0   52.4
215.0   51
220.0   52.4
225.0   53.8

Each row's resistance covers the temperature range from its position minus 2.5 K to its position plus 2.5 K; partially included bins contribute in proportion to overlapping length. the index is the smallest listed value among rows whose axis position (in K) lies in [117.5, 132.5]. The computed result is 53.4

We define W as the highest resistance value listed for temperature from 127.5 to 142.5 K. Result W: 54.3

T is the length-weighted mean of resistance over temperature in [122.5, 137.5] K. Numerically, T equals 55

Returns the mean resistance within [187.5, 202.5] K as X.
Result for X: 51.9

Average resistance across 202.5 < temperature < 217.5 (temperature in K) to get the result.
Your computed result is 51.5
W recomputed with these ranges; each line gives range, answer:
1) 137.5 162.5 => 50.5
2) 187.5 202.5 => 52.2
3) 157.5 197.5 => 56.5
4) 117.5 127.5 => 57.3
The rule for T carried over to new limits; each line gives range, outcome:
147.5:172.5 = 47.4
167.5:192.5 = 54.5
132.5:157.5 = 47.9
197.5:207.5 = 51.6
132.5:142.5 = 52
